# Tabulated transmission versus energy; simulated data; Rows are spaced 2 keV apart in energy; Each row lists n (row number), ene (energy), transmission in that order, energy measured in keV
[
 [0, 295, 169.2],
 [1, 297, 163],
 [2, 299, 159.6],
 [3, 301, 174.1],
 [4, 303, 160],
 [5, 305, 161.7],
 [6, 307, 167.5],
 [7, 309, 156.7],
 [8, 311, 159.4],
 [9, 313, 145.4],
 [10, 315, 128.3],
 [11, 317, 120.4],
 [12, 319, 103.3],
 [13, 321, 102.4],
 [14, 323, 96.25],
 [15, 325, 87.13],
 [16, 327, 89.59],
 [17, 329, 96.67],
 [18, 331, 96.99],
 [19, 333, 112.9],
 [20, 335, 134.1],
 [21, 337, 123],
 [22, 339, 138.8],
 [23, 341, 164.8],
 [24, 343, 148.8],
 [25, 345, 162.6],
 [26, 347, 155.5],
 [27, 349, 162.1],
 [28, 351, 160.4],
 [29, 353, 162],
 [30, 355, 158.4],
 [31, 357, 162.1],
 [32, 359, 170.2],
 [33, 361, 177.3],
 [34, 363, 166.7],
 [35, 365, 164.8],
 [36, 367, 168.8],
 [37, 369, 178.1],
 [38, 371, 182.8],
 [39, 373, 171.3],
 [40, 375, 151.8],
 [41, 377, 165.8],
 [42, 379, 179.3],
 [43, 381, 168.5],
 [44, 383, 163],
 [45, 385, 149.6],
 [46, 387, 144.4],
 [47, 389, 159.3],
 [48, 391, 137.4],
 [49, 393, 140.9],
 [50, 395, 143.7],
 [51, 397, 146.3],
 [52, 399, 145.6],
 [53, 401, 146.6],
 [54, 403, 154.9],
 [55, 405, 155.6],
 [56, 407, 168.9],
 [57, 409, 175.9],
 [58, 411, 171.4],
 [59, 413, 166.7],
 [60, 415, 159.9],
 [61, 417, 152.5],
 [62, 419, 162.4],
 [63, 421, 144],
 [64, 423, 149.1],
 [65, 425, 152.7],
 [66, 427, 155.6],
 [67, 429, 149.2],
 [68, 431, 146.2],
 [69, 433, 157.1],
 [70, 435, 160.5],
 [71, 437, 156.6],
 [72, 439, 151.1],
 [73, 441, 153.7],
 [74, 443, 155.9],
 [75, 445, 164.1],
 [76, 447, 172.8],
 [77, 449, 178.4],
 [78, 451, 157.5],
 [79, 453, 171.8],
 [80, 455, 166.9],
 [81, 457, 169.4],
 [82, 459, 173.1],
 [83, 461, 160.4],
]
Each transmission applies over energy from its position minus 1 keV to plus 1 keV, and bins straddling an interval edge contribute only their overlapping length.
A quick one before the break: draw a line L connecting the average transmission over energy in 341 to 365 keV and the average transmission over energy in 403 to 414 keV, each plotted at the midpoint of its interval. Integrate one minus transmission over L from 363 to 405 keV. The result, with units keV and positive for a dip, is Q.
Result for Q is 1.64 keV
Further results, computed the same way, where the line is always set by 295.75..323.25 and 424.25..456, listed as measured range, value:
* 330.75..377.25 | -2.2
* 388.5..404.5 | 0.8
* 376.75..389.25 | -0.7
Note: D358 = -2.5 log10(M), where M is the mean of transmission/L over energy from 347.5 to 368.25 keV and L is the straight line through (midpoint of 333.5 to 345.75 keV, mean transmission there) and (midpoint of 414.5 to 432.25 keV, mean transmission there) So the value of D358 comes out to -0.14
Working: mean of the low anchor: 144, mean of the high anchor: 152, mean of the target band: 165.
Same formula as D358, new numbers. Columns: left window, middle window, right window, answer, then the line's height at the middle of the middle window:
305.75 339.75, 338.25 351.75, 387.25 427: -0.201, 130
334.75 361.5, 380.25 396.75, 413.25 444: 0.033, 155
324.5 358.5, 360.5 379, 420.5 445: -0.193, 142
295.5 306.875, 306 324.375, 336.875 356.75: 0.235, 161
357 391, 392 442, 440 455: 0.071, 165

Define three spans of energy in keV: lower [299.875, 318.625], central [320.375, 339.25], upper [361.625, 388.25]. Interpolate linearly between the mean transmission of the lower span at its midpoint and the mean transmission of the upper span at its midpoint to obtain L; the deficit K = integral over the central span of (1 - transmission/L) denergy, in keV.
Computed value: 6.0 keV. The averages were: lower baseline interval 151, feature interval 107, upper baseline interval 166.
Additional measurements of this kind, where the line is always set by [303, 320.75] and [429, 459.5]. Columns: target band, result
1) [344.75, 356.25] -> -1.0 keV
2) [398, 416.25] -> -0.5 keV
